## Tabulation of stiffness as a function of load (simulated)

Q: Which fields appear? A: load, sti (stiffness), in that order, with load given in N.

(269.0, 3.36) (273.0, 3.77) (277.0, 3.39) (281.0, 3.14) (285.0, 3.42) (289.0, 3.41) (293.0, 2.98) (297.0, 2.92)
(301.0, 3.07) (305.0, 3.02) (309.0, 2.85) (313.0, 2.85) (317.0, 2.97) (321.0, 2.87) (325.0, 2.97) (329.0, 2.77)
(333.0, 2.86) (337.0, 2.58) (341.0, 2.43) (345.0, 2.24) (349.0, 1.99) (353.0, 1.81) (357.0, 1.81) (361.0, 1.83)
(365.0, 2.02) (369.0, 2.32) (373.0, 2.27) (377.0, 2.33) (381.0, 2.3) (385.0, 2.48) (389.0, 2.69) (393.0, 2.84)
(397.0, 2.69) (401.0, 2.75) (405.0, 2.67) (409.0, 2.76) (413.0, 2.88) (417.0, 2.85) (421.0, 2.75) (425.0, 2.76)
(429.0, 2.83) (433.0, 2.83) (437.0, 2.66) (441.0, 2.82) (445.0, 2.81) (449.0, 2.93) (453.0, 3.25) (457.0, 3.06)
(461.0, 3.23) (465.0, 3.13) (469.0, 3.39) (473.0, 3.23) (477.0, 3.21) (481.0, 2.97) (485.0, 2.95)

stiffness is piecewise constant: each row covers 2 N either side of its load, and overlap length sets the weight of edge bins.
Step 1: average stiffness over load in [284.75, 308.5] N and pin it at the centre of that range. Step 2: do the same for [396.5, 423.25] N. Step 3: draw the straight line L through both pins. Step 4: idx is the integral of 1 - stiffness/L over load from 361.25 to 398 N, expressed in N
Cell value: 5.8 N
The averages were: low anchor 3.1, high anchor 2.77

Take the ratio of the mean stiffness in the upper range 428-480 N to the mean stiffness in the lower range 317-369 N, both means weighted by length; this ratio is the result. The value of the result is 1.28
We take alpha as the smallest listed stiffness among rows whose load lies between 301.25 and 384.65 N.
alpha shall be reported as 1.81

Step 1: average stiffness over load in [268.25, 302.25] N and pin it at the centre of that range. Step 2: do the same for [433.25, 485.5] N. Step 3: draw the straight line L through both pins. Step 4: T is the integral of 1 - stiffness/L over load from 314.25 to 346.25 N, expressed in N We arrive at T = 4.9 N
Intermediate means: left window 3.27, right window 3.04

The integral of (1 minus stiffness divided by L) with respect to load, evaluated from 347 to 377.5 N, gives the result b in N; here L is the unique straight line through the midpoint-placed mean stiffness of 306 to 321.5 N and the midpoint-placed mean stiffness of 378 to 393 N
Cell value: 7.0 N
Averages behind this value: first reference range 2.9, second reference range 2.53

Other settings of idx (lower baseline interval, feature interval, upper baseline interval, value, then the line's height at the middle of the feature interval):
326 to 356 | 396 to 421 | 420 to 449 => -0.8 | 2.68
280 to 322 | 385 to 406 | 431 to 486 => 2.3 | 3.04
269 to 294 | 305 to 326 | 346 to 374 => -1.0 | 2.78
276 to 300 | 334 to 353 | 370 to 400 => 3.5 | 2.81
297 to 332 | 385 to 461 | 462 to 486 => 6.3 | 3.08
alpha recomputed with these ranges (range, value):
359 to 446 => 1.83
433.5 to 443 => 2.66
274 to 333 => 2.77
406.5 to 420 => 2.76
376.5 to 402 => 2.3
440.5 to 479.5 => 2.81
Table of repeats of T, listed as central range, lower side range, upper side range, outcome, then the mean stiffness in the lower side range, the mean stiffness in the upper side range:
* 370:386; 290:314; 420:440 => 2.9 N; 2.97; 2.77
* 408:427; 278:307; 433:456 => 0.9 N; 3.15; 2.9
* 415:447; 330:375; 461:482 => 0.8 N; 2.21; 3.2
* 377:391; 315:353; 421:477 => 1.5 N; 2.59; 2.99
